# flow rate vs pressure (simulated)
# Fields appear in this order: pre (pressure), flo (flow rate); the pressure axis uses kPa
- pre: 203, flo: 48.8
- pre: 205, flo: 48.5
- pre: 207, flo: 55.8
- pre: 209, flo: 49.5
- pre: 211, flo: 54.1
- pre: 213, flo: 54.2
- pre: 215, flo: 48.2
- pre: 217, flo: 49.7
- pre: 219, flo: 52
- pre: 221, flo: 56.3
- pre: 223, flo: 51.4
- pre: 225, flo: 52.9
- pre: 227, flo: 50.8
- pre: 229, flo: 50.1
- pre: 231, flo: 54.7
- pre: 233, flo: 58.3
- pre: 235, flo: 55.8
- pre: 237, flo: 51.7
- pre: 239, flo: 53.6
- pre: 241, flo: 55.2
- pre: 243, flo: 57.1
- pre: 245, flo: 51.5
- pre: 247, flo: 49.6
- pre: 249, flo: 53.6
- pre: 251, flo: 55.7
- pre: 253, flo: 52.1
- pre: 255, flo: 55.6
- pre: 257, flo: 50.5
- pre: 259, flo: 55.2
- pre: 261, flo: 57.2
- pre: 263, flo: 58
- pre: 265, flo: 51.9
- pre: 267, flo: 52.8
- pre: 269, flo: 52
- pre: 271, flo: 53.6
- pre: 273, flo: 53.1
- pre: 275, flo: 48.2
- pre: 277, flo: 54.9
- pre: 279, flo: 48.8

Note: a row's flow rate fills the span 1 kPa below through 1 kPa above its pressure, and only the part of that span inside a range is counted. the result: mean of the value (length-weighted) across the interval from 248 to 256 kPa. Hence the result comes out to 54.2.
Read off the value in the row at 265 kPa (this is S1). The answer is 51.9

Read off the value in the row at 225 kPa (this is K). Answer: 52.9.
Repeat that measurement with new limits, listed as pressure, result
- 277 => 54.9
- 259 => 55.2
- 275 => 48.2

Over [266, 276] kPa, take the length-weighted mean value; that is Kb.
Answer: 51.9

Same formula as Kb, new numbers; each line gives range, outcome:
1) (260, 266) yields 55.7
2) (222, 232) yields 52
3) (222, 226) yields 52.1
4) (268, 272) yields 52.8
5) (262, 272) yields 53.7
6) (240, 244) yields 56.2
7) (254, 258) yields 53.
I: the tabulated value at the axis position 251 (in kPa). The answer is 55.7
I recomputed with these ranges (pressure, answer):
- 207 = 55.8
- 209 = 49.5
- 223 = 51.4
